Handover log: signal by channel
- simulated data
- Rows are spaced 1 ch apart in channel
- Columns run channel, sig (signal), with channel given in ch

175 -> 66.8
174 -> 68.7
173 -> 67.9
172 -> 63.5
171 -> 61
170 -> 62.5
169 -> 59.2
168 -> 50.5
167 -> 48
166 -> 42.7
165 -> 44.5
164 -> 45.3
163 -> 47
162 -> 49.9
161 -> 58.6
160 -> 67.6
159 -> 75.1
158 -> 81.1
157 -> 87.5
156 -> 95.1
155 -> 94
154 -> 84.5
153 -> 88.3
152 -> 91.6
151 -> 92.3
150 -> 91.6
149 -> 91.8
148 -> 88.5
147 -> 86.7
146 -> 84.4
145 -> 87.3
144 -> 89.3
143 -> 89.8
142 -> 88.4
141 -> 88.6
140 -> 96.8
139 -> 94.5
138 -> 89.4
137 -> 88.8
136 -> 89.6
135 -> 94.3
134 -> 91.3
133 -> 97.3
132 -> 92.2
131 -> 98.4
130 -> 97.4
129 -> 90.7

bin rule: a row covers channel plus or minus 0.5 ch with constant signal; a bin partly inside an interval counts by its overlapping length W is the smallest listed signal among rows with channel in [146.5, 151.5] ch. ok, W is 86.7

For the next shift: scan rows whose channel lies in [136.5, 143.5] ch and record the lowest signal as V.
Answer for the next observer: 88.4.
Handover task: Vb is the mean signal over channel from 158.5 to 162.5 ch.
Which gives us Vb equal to 62.8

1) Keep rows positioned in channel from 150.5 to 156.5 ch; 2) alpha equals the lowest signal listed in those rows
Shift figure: 84.5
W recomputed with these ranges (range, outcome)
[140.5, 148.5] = 84.4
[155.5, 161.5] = 58.6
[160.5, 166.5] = 42.7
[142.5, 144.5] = 89.3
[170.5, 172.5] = 61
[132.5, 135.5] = 91.3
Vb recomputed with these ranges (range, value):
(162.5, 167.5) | 45.5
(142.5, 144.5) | 89.5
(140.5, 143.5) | 88.9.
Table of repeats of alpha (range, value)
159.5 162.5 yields 49.9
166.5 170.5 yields 48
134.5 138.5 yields 88.8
